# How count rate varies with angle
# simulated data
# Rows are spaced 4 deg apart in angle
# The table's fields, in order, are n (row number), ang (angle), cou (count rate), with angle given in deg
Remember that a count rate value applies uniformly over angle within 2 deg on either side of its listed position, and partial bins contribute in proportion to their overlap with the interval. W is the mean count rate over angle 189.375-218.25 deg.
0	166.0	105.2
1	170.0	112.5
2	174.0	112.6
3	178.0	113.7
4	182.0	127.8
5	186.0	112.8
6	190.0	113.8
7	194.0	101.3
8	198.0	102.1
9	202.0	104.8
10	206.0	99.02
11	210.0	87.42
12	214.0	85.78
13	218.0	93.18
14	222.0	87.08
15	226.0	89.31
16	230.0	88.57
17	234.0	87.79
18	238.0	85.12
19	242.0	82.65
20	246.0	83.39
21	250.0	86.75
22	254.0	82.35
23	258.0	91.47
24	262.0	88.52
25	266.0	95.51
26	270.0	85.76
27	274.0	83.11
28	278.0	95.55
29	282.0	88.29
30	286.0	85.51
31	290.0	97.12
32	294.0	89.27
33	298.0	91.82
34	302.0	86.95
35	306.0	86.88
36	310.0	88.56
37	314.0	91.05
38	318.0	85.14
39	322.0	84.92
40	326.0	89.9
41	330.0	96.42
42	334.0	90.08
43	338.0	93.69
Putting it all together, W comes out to 98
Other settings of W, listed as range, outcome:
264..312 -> 89.5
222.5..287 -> 87.5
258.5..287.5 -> 89.1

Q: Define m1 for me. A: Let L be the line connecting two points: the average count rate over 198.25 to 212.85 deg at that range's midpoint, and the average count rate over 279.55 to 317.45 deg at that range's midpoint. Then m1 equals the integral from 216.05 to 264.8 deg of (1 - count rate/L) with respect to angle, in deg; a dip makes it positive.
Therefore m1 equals 3.54 deg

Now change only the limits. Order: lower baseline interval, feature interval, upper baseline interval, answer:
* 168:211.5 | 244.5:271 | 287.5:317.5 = 2.5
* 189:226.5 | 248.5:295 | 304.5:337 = 1.6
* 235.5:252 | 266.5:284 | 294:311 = -0.4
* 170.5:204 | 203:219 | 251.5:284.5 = 1.9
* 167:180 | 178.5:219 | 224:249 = -0.5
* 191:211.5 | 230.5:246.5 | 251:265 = 1.2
